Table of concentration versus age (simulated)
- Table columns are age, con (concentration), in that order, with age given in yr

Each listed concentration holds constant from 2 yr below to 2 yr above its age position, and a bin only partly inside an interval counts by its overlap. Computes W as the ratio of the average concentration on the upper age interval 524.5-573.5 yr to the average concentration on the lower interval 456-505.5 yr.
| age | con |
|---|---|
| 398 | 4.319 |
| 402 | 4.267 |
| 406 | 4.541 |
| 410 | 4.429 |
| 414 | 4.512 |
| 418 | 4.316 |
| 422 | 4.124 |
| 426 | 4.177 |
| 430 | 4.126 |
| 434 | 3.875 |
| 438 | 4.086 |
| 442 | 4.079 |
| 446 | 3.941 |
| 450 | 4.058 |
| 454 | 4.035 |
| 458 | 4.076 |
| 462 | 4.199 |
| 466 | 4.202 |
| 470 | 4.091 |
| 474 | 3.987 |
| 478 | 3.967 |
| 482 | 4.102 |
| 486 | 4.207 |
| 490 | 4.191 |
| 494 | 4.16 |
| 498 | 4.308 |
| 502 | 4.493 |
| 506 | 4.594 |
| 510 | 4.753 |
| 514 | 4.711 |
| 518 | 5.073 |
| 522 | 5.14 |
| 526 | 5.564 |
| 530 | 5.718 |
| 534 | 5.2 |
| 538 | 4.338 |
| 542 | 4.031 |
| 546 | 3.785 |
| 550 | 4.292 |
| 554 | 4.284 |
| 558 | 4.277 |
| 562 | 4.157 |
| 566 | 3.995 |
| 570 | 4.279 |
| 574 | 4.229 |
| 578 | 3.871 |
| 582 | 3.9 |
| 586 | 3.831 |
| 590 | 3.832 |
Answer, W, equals 1.1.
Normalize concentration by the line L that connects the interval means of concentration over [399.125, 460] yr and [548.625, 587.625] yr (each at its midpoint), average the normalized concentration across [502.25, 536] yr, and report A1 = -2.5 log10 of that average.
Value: -0.22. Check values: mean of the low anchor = 4.18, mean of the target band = 5.06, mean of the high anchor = 4.11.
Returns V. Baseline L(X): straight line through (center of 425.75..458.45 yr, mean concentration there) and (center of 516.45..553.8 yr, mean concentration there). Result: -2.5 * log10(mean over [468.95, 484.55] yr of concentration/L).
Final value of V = 0.07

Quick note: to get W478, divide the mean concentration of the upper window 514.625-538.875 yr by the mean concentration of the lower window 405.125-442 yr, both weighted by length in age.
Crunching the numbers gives 1.2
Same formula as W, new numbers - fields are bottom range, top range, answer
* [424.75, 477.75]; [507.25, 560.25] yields 1.16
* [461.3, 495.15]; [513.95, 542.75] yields 1.22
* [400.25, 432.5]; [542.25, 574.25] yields 0.96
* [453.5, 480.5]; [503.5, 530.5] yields 1.23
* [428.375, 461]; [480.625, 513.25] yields 1.08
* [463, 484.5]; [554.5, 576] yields 1.03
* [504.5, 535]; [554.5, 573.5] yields 0.82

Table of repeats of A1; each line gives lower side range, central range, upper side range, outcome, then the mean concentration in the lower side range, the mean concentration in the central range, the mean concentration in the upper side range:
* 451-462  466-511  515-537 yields 0.09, 4.08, 4.25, 5.26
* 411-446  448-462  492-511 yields 0.05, 4.16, 4.08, 4.45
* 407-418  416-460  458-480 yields 0.05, 4.45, 4.08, 4.09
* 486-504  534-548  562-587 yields -0.02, 4.28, 4.22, 4.04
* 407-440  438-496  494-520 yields 0.08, 4.22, 4.09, 4.62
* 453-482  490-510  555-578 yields -0.08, 4.08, 4.41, 4.16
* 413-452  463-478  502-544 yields 0.09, 4.12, 4.08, 4.89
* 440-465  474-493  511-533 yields 0.12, 4.07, 4.11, 5.22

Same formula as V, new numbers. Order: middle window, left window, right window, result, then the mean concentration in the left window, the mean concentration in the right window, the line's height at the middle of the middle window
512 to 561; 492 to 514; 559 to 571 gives -0.09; 4.48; 4.14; 4.3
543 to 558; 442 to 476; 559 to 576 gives 0.01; 4.07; 4.17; 4.16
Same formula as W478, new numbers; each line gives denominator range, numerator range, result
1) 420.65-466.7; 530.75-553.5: 1.08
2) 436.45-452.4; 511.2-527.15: 1.26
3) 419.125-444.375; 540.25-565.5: 1.01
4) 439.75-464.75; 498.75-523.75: 1.17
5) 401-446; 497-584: 1.07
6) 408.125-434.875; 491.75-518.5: 1.07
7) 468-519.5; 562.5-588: 0.93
